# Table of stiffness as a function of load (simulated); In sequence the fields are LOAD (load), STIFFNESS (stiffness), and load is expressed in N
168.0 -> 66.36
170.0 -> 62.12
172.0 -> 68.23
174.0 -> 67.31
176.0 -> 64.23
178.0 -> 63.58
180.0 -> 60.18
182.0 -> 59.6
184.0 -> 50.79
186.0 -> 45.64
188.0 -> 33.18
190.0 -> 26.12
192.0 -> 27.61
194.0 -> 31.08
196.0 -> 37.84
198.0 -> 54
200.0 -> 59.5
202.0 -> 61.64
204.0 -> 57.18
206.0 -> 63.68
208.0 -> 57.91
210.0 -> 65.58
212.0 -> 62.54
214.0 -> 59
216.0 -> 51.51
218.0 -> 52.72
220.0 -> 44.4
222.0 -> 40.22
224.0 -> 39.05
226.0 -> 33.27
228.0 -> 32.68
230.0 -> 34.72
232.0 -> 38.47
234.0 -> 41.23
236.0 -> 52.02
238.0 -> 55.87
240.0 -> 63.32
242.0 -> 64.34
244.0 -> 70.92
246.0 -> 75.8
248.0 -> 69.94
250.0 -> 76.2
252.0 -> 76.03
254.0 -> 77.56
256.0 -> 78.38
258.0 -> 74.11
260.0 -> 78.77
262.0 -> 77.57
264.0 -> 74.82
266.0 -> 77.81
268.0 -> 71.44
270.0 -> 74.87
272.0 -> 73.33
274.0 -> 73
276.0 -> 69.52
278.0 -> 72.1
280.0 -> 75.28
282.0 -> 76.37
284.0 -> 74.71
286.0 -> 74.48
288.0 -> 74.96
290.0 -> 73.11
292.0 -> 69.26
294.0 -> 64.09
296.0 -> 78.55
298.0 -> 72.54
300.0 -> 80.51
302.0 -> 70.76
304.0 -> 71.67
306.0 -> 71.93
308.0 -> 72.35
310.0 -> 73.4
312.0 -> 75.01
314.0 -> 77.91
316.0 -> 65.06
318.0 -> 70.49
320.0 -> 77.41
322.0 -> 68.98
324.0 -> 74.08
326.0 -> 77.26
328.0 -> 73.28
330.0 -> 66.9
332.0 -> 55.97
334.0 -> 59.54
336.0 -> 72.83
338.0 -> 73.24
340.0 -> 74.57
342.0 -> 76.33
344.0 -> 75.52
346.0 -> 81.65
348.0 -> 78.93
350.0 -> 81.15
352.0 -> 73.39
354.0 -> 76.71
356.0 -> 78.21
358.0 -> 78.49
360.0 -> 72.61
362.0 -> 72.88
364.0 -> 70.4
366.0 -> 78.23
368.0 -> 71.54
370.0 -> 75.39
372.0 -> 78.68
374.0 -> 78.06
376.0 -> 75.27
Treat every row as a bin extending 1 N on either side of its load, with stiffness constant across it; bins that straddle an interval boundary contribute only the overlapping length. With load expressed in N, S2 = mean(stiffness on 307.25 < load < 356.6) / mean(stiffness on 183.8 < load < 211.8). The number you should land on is 1.51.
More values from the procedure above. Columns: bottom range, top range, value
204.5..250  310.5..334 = 1.32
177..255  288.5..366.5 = 1.38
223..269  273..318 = 1.17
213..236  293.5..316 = 1.71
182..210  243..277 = 1.56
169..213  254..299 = 1.38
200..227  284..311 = 1.37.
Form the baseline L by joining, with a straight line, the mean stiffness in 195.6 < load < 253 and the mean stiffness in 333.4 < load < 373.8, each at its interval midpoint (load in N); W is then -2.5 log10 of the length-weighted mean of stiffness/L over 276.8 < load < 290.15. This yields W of -0.16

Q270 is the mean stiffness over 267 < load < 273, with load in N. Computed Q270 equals 73.2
